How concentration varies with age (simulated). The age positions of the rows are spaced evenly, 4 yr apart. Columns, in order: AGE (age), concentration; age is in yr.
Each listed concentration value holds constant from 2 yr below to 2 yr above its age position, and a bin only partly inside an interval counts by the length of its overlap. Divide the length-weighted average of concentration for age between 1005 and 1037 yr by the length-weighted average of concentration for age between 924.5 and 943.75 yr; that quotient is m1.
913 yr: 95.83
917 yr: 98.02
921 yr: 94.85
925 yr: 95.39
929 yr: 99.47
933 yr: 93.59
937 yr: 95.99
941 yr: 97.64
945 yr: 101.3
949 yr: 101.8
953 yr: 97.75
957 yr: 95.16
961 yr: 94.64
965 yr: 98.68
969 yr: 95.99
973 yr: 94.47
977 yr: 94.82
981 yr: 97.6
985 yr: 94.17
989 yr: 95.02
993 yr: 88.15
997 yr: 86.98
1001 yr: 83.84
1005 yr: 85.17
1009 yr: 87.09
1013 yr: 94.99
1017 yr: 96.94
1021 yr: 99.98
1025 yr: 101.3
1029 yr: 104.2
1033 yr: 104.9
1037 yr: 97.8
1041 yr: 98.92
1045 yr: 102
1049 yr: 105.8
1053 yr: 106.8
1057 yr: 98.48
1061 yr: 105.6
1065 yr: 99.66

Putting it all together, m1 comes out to 1.0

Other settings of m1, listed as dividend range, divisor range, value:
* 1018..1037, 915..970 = 1.05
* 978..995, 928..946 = 0.96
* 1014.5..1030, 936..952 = 1.01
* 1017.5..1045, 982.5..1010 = 1.14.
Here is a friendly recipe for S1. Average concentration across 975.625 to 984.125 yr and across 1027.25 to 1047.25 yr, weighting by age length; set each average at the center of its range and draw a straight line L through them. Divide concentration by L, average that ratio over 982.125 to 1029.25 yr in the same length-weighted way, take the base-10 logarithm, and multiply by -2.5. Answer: 0.07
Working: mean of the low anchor 96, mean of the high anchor 102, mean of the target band 92.8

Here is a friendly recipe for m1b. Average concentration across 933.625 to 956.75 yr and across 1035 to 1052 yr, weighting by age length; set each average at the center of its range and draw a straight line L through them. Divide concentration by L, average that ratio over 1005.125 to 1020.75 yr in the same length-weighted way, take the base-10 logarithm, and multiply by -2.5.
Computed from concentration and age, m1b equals 0.09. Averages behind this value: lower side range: 98.3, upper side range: 101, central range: 92.8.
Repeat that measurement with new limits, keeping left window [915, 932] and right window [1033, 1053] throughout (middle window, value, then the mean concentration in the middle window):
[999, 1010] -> 0.178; 85.2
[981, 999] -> 0.089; 91.8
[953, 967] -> 0.022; 96.4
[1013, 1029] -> 0.018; 99.5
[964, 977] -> 0.032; 96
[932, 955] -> -0.006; 98.2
